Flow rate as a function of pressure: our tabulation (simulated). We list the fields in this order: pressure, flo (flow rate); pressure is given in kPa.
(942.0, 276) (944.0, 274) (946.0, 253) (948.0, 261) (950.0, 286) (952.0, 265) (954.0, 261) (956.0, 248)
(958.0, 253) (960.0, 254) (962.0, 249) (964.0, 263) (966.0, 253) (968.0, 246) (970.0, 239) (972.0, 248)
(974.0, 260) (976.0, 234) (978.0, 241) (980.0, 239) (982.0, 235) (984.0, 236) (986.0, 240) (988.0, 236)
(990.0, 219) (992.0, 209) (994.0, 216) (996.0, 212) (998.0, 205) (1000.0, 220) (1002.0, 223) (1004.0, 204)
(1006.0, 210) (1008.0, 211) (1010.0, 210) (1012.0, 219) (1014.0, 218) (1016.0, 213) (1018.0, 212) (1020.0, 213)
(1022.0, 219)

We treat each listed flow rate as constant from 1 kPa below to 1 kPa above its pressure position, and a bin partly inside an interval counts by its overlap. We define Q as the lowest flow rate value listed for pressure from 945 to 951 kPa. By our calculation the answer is 253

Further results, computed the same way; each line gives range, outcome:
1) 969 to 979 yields 234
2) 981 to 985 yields 235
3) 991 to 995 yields 209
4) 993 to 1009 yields 204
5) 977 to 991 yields 219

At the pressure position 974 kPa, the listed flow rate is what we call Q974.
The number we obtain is 260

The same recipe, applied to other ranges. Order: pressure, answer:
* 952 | 265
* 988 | 236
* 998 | 205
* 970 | 239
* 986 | 240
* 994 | 216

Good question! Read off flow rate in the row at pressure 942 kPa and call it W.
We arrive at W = 276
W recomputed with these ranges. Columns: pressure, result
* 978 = 241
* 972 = 248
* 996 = 212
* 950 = 286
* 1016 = 213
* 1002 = 223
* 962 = 249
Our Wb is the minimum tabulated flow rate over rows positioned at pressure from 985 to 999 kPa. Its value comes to 205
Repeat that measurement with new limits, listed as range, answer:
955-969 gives 246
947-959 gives 248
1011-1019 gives 212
